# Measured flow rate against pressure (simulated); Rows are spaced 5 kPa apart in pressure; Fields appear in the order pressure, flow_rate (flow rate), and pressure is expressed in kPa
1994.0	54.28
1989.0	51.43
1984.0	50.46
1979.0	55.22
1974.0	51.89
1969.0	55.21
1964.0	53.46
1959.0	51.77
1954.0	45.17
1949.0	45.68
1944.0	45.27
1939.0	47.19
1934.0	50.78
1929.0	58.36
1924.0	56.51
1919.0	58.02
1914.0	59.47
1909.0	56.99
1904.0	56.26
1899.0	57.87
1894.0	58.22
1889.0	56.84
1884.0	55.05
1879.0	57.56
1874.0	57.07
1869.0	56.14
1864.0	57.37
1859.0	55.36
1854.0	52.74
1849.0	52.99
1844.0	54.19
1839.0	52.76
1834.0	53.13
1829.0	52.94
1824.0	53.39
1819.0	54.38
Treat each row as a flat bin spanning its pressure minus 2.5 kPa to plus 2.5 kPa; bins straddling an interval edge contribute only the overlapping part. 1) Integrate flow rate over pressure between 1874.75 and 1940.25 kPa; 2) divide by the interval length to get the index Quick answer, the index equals 56.3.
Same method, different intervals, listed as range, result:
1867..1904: 56.9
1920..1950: 51.2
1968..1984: 53.4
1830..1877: 54.6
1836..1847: 53.4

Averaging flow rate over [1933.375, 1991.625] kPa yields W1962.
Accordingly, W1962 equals 50.3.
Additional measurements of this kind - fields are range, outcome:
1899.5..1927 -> 57.5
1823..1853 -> 53.2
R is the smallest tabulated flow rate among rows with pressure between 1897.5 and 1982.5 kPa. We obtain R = 45.17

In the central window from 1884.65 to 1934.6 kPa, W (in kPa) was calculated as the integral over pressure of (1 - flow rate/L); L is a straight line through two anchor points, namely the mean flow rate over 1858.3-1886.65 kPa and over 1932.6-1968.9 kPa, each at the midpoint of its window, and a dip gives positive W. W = -4.0 kPa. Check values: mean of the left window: 56.5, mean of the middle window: 57.1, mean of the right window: 48.8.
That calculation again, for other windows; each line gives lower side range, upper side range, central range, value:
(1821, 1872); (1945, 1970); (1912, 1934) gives -2.7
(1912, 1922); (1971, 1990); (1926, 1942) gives 1.4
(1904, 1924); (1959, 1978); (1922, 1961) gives 3.9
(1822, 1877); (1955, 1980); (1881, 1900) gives -1.1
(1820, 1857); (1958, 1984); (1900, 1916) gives -1.3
